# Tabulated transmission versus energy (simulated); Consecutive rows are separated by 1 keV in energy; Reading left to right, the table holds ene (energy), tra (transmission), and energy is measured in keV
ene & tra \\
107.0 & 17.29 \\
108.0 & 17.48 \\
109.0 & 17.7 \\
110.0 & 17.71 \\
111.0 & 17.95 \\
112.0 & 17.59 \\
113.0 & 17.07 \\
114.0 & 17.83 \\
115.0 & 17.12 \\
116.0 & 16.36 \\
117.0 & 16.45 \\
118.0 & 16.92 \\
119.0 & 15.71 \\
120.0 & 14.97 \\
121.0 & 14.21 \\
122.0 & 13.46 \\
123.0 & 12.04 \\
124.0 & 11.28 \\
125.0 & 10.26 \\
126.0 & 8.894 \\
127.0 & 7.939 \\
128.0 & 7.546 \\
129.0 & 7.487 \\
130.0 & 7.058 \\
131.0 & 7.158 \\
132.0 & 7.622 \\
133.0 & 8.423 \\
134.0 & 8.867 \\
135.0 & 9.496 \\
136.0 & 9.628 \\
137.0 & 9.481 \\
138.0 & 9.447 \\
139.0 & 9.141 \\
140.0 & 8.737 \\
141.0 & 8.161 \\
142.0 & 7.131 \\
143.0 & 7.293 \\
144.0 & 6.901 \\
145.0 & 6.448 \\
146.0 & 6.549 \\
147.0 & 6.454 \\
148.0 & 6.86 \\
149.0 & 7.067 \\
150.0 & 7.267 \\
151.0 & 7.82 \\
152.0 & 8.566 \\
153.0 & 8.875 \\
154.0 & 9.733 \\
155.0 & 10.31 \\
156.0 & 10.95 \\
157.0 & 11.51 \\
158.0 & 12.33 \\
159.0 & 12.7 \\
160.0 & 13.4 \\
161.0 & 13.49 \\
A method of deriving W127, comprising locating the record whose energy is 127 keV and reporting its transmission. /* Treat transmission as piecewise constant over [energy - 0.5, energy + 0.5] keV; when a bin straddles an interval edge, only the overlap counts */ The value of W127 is 7.939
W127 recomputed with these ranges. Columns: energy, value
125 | 10.26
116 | 16.36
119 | 15.71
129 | 7.487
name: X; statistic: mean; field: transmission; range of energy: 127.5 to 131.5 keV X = 7.31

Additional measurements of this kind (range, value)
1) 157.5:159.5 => 12.5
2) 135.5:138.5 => 9.52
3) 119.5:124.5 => 13.2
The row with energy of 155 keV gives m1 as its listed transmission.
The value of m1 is 10.31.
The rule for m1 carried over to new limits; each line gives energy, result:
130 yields 7.058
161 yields 13.49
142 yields 7.131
